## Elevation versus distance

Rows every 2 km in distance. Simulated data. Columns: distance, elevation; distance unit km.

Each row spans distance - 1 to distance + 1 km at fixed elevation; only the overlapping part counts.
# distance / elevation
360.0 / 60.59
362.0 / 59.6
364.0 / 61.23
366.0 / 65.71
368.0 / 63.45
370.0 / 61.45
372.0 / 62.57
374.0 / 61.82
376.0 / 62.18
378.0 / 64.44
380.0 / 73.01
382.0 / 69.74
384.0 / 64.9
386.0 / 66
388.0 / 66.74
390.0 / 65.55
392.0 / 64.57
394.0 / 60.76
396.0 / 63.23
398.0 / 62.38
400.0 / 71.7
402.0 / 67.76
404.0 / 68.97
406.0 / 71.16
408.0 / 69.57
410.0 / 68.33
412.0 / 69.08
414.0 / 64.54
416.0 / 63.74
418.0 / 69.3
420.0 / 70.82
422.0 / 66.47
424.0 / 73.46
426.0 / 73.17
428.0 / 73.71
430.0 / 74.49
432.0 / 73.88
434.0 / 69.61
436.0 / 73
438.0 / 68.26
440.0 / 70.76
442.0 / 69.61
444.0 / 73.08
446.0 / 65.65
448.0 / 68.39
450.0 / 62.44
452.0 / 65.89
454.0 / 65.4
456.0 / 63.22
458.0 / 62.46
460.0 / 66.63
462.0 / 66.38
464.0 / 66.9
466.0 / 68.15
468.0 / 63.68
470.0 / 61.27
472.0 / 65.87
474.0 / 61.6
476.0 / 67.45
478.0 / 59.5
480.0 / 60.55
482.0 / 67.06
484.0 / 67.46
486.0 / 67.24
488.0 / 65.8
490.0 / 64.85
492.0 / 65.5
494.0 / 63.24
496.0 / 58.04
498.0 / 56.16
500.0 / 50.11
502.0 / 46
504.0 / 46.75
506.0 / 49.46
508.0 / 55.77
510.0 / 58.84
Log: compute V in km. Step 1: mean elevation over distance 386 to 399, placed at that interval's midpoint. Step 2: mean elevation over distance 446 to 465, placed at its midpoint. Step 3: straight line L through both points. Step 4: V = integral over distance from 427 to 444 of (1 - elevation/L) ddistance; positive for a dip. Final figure -1.8 km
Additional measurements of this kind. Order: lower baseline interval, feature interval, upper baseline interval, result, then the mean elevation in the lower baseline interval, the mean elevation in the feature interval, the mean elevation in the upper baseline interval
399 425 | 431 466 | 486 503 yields -1.7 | 68.8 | 67.8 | 59.2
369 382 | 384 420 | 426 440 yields 0.7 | 64.7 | 66.7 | 72.1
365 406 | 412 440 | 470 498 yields -2.4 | 65.5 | 70.3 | 63.8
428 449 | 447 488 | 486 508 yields -0.7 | 70.8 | 64.9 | 57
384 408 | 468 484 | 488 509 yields -1.5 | 66.3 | 63.6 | 56.1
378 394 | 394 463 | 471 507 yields -4.7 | 66.6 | 68.3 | 60.1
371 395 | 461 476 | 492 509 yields -2.1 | 65.2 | 65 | 53.9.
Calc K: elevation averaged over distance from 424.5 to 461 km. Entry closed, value 68.9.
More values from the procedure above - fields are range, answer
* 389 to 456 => 68.4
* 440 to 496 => 65.3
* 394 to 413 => 67.6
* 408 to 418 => 67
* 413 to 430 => 69.7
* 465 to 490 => 64.6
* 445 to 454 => 65.6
